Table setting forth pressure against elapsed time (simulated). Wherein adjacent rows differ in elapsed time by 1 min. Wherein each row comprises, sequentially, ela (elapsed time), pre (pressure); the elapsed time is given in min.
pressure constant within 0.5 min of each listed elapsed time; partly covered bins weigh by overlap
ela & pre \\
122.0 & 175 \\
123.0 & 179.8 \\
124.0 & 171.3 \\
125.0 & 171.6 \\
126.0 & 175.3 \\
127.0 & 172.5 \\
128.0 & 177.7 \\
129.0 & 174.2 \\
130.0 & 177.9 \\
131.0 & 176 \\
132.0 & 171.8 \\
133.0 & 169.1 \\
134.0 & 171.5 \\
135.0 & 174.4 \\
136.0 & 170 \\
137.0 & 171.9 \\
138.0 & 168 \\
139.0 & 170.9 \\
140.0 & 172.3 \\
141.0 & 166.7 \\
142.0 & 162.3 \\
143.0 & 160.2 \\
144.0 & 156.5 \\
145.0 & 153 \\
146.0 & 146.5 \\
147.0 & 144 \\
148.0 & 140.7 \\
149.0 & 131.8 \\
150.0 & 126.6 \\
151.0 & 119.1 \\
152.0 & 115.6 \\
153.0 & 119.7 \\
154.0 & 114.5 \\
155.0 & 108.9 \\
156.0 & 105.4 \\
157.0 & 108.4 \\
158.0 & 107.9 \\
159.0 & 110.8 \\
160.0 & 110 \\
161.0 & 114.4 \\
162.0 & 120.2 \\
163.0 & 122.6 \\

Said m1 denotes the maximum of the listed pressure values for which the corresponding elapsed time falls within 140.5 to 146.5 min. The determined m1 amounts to 166.7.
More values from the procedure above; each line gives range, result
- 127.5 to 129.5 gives 177.7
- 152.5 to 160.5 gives 119.7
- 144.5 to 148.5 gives 153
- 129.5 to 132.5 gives 177.9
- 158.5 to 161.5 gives 114.4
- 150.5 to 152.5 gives 119.1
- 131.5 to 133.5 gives 171.8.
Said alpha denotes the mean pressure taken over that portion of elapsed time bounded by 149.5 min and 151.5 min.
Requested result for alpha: 123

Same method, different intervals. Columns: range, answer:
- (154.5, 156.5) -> 107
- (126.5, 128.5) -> 175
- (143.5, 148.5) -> 148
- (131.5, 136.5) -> 171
